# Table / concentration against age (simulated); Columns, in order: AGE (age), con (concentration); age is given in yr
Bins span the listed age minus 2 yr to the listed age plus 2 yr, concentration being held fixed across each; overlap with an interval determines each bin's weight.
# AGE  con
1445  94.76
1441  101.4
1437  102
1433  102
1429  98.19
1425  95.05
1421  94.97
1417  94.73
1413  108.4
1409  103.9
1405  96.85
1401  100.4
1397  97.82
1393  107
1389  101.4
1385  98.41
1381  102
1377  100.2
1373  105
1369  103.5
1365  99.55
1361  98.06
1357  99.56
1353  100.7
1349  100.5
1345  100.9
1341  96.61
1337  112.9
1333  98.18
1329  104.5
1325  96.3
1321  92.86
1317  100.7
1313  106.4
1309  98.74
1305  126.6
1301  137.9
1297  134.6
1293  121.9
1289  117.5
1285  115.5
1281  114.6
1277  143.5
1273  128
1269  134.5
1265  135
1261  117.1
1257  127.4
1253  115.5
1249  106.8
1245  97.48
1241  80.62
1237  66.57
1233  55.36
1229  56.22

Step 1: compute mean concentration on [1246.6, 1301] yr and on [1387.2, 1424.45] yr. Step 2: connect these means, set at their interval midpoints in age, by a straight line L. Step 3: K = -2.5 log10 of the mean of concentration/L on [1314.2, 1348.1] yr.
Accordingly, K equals 0.14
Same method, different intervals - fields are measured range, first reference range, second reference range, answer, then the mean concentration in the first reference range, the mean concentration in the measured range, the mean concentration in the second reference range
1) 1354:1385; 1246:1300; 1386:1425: 0.06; 124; 101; 100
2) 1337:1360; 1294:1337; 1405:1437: 0.06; 110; 101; 99.6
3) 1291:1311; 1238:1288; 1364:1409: -0.11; 117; 124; 101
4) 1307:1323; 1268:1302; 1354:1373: 0.17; 127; 99.7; 101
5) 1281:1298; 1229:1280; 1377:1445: -0.15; 107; 121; 100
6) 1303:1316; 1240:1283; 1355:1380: 0.01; 119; 110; 101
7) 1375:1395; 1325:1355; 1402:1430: -0.02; 102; 102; 98.9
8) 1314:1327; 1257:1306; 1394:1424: 0.22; 127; 97.4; 99.7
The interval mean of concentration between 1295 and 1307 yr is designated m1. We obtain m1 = 133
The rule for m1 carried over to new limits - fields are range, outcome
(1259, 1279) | 132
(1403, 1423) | 99.8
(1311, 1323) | 100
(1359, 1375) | 102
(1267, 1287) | 127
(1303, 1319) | 108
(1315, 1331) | 98.6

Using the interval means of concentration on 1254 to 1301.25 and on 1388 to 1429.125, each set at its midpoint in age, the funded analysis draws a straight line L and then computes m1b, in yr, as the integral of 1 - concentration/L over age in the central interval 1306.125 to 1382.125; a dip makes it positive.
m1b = 7.9 yr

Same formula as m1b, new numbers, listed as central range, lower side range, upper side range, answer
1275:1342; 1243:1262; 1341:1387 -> -4.03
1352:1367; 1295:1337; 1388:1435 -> 0.85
